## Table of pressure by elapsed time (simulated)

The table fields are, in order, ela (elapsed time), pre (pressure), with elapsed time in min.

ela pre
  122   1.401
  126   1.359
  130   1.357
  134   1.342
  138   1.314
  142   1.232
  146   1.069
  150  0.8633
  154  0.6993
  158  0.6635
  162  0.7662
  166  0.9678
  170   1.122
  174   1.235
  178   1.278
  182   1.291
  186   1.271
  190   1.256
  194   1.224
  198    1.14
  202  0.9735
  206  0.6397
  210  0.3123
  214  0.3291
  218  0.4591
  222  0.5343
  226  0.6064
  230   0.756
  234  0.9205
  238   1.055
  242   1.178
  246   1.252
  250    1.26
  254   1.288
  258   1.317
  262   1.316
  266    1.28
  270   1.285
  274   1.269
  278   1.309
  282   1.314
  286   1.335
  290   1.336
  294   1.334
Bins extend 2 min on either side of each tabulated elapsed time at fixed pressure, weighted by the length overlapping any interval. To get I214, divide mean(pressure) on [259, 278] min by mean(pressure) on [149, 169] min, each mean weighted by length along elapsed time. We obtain 1.6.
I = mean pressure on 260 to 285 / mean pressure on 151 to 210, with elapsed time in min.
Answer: 1.3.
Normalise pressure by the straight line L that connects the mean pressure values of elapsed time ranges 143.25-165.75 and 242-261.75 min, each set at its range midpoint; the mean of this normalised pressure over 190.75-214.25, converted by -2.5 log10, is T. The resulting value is 0.25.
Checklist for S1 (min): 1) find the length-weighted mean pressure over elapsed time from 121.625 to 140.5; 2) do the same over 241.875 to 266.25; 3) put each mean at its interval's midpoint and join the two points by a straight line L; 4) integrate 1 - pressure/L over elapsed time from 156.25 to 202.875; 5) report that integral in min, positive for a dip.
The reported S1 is 7.6 min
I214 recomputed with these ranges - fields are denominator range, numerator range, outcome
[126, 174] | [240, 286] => 1.21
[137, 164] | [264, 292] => 1.40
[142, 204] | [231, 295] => 1.17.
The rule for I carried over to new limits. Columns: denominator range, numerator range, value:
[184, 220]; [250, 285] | 1.53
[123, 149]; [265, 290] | 1.03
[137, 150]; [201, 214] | 0.50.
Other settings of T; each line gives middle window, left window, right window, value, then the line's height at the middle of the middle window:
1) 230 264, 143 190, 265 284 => 0.05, 1.23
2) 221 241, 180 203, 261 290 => 0.48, 1.25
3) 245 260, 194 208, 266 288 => -0.08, 1.19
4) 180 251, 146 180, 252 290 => 0.22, 1.13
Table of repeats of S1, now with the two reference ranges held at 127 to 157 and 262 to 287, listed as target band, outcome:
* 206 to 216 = 6.82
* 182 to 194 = -0.83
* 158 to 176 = 2.66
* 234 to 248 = 1.41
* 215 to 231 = 8.68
